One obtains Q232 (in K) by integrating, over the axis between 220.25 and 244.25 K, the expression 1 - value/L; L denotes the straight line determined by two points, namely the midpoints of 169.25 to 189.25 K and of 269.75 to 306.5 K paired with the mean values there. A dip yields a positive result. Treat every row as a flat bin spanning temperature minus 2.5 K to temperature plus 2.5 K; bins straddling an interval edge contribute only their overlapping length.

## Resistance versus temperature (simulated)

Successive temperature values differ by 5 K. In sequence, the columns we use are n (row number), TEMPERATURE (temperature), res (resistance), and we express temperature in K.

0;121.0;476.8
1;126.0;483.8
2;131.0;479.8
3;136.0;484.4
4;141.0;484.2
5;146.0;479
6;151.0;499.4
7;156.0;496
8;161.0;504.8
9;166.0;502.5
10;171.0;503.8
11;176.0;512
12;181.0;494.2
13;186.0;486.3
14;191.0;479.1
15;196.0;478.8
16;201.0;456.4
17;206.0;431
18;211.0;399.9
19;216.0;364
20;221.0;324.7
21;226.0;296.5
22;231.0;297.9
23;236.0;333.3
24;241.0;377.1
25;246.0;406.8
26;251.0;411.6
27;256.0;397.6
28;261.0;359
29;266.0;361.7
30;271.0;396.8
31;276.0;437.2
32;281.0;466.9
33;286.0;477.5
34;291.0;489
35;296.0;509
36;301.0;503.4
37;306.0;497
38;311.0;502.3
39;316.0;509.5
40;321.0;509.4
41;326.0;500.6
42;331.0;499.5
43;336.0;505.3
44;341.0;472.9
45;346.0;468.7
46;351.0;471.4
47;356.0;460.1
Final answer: 7.8 K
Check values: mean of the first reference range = 498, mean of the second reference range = 473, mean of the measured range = 329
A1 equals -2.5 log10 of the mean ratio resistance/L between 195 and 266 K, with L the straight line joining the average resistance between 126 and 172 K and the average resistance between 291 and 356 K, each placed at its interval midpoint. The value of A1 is 0.29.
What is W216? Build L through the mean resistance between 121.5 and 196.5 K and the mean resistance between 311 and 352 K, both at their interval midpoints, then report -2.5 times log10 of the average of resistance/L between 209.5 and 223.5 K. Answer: 0.338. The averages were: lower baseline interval 491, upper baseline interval 494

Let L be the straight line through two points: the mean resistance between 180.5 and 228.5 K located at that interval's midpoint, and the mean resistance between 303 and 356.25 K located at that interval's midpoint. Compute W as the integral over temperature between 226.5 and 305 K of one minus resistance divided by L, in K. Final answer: 7.3 K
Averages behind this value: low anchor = 418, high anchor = 492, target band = 414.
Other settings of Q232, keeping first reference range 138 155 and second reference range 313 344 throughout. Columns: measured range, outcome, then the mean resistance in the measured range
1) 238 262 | 5.01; 391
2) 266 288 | 2.73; 434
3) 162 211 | 1.14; 479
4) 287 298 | 0.03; 496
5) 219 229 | 3.72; 309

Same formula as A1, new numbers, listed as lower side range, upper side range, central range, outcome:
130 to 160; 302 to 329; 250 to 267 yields 0.29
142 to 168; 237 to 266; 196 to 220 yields 0.05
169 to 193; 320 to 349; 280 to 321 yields -0.01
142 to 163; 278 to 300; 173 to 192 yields 0.00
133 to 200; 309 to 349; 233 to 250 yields 0.30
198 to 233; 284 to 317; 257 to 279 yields 0.15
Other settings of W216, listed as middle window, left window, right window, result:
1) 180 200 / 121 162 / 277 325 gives 0.02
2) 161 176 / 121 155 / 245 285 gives -0.09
